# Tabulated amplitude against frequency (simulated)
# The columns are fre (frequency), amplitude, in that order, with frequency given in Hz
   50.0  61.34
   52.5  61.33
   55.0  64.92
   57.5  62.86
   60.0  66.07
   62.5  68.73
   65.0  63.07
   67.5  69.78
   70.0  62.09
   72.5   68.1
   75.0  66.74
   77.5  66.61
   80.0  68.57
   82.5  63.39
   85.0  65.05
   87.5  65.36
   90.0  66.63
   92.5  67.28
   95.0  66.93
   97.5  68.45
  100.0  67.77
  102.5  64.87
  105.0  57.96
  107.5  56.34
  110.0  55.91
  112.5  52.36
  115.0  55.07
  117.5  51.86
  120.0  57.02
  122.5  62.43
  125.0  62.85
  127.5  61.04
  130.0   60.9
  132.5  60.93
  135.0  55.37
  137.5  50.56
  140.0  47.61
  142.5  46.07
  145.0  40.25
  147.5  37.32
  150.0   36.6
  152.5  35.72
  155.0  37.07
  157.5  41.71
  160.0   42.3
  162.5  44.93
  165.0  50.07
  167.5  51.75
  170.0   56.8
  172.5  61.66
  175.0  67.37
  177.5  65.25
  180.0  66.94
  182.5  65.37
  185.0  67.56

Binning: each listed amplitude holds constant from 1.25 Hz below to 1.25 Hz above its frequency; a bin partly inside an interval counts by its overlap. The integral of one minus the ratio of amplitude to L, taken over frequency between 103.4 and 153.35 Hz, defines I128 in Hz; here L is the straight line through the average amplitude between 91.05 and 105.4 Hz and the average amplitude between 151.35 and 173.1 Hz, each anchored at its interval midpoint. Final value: 4.0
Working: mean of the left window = 66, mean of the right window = 46.5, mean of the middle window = 52.4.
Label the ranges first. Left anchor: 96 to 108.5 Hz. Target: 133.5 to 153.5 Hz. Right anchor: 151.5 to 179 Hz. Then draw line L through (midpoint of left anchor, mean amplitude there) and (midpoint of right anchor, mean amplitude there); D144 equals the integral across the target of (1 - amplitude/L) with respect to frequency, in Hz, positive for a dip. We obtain 4.1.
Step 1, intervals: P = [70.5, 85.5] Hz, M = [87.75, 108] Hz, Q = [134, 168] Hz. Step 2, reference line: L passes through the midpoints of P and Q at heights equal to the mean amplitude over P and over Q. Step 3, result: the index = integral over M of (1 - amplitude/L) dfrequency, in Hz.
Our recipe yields -1.6 Hz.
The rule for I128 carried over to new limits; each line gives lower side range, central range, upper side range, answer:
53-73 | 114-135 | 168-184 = 1.8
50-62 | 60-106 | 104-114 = -5.0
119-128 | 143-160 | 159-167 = 4.0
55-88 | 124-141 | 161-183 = 1.2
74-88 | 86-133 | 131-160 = -4.1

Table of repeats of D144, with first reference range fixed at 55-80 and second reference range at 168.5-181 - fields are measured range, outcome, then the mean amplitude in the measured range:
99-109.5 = 0.6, 61.2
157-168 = 3.0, 46.1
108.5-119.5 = 1.8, 54.1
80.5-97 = -0.1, 66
